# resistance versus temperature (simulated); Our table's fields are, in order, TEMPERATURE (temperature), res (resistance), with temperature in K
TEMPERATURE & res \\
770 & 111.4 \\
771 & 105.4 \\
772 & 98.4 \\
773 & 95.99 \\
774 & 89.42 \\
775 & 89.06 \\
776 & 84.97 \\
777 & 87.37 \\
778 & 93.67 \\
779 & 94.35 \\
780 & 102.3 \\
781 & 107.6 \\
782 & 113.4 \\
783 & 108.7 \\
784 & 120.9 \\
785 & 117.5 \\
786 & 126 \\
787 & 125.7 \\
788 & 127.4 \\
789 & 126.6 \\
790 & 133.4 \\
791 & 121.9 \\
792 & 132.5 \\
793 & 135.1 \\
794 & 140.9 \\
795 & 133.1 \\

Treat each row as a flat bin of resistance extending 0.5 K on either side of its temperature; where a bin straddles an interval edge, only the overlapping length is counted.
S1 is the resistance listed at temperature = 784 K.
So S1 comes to 120.9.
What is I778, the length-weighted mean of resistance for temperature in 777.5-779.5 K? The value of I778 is 94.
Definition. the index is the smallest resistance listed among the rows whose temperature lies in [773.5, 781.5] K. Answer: 84.97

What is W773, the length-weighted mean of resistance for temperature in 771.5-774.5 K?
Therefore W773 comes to 94.6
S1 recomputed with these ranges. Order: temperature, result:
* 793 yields 135.1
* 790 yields 133.4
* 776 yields 84.97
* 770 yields 111.4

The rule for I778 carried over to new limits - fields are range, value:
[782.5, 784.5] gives 115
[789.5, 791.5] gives 128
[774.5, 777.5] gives 87.1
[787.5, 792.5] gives 128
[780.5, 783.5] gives 110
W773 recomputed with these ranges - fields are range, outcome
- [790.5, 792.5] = 127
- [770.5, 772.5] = 102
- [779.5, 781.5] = 105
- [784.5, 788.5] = 124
